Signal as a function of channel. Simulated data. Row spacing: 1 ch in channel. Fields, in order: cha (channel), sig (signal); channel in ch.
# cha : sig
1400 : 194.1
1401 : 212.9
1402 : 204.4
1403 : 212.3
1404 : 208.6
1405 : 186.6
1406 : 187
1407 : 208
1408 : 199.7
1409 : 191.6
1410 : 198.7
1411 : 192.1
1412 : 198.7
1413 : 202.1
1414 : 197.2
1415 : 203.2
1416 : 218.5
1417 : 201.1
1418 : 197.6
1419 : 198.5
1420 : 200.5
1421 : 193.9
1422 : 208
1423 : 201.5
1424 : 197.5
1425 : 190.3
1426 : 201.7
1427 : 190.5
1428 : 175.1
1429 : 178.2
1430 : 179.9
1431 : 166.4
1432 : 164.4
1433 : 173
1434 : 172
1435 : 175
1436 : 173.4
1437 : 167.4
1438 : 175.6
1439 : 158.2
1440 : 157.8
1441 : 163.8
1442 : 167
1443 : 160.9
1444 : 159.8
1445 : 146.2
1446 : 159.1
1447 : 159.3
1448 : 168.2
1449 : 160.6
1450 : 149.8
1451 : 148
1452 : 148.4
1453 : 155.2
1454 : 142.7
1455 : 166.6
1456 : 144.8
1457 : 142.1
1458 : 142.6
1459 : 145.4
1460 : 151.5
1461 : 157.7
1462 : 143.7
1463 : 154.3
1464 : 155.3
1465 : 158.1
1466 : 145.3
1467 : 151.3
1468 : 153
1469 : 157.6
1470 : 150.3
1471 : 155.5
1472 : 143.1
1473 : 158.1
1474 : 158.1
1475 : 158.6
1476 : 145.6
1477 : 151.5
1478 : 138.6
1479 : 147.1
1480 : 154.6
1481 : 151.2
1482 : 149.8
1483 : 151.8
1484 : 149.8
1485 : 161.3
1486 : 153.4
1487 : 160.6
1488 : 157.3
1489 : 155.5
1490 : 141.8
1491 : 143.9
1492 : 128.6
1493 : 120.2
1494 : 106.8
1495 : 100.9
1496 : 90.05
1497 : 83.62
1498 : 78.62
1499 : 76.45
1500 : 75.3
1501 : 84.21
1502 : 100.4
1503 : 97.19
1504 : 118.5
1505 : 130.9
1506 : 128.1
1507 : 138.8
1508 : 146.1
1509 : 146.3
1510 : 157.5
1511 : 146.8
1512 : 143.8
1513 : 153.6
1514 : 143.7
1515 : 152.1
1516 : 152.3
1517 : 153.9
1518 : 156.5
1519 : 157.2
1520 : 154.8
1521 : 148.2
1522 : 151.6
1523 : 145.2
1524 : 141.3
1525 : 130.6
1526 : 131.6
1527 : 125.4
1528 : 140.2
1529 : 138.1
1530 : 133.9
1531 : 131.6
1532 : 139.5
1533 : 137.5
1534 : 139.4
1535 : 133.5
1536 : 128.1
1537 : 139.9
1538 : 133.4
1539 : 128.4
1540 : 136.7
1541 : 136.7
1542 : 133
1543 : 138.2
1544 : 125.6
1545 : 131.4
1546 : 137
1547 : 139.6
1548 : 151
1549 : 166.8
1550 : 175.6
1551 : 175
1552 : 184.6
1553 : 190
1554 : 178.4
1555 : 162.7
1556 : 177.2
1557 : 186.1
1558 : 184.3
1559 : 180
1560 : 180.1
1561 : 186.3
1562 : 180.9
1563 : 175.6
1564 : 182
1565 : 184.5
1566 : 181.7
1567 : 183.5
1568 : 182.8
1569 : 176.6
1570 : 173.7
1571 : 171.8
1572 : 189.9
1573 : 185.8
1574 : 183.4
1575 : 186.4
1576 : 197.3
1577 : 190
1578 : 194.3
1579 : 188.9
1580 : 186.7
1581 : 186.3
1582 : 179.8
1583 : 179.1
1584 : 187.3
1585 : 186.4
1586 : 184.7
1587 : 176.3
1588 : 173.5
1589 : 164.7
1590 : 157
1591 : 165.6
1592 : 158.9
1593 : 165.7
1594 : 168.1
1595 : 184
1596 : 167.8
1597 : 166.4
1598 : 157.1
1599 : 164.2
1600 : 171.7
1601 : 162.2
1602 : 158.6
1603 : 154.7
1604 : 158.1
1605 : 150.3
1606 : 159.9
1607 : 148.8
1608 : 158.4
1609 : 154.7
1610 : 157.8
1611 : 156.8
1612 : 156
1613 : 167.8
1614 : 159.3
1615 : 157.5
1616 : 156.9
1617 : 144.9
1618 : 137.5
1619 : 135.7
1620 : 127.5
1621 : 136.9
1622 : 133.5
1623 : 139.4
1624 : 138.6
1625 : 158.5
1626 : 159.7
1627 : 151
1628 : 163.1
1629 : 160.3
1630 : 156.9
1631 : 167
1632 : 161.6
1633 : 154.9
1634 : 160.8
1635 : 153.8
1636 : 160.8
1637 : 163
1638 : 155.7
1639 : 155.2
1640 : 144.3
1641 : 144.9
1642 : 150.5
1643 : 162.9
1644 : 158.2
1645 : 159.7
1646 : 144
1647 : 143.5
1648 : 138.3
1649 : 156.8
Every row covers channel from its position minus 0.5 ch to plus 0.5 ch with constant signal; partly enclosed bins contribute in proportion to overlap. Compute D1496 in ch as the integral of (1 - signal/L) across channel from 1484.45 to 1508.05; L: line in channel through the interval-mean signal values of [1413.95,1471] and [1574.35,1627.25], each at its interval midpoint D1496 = 6.70 ch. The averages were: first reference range 169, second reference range 164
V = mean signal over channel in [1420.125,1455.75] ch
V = 170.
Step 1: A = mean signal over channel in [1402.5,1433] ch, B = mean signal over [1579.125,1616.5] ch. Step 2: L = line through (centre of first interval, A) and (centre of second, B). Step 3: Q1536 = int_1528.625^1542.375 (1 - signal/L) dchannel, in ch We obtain 3.2 ch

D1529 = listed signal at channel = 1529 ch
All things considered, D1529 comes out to 138.1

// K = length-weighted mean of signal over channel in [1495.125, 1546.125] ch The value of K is 131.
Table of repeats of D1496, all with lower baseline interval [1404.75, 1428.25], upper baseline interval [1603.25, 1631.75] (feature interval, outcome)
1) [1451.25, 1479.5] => 5.4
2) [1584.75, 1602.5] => -1.2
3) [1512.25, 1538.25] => 4.7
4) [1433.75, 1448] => 2.1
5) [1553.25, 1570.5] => -1.6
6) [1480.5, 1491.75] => 1.9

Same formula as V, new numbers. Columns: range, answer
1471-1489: 153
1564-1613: 173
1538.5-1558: 156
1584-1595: 172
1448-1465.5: 151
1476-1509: 128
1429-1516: 146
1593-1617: 161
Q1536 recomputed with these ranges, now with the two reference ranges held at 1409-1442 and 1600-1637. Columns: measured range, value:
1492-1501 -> 4.2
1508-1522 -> 1.6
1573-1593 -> -2.5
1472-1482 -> 1.5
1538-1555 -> 1.5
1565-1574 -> -1.1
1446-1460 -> 2.3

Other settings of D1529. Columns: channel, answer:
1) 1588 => 173.5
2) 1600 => 171.7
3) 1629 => 160.3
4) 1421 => 193.9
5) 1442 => 167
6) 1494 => 106.8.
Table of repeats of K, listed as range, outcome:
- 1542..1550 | 143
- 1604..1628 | 150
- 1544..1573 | 173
